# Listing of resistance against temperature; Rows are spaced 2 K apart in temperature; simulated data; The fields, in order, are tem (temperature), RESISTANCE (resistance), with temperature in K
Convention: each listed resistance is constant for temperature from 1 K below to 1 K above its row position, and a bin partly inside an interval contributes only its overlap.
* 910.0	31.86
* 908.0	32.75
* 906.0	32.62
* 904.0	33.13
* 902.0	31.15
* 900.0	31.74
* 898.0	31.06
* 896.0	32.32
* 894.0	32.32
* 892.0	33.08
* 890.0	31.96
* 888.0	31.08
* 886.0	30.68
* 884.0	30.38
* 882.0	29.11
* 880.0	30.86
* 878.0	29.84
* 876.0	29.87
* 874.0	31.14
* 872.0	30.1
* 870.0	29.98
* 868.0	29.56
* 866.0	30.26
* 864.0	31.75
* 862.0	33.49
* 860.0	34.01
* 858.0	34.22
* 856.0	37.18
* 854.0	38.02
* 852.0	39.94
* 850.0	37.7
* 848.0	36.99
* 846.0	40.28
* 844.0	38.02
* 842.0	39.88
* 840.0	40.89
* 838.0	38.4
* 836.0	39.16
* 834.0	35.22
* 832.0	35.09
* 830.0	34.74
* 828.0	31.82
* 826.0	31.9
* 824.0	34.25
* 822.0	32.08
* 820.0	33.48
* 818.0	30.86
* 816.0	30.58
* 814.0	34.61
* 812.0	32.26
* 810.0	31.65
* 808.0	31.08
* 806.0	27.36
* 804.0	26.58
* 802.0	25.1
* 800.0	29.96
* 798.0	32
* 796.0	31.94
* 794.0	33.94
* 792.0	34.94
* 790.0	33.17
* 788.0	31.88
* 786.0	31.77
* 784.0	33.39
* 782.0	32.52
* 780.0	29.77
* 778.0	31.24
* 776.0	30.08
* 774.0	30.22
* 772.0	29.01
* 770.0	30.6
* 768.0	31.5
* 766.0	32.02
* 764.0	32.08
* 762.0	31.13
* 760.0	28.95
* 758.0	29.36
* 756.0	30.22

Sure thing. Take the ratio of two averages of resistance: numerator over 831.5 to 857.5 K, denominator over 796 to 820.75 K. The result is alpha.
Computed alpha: 1.25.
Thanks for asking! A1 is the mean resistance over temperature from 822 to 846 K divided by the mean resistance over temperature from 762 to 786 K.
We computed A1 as 1.2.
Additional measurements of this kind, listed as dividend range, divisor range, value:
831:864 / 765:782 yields 1.21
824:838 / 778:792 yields 1.08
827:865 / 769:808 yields 1.19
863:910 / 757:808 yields 1.01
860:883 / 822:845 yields 0.85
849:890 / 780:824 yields 1.03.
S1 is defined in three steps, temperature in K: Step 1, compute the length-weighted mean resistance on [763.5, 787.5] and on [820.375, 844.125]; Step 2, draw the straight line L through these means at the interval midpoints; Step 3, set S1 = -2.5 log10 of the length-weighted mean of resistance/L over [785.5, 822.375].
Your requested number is 0.073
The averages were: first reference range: 31.2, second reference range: 35.8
